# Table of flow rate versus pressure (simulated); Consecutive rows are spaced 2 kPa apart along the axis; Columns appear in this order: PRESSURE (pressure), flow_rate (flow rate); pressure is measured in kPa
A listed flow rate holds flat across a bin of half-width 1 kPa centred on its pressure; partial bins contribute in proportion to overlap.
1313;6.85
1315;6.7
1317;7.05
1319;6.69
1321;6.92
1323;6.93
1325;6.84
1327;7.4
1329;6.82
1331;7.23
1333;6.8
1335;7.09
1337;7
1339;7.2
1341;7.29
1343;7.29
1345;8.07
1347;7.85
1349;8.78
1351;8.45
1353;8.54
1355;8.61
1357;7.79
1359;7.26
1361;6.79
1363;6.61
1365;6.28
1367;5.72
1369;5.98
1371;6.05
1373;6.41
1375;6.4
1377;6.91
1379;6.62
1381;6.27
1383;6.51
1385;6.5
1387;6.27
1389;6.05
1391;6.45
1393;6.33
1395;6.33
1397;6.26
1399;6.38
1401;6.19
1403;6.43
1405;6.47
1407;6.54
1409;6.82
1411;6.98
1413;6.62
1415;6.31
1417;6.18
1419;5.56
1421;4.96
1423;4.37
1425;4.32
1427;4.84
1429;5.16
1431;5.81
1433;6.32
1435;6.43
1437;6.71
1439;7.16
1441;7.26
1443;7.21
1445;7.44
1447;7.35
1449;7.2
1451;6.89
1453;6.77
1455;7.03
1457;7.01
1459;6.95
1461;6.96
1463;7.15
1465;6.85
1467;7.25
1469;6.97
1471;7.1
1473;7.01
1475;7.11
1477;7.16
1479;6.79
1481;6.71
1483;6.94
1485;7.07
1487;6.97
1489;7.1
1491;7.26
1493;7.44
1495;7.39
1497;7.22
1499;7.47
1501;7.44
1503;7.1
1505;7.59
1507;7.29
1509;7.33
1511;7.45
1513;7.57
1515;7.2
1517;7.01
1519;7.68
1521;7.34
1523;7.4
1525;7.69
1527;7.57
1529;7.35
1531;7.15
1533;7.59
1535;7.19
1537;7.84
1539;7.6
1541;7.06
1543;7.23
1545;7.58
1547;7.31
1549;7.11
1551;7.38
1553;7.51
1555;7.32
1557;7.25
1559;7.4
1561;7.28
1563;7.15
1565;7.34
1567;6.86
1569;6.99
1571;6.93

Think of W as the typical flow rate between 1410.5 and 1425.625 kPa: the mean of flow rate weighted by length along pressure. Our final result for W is 5.65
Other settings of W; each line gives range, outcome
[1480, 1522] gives 7.27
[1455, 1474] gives 7.03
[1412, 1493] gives 6.62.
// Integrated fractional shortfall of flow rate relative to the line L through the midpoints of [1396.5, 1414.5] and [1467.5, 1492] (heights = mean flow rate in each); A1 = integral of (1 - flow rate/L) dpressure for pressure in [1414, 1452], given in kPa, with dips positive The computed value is 3.0 kPa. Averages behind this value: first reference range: 6.52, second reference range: 7.02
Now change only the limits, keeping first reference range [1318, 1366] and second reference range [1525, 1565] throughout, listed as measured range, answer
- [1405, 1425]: 3.77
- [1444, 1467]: 0.94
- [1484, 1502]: 0.25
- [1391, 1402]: 1.57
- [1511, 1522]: 0.00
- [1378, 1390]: 1.61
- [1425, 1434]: 2.40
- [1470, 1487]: 0.88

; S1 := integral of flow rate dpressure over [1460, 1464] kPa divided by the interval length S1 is 7.05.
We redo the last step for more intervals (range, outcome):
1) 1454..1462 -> 6.99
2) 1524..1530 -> 7.54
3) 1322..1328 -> 7.06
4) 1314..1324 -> 6.86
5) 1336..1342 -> 7.16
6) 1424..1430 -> 4.77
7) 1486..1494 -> 7.19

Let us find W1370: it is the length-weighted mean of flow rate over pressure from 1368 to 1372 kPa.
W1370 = 6.02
